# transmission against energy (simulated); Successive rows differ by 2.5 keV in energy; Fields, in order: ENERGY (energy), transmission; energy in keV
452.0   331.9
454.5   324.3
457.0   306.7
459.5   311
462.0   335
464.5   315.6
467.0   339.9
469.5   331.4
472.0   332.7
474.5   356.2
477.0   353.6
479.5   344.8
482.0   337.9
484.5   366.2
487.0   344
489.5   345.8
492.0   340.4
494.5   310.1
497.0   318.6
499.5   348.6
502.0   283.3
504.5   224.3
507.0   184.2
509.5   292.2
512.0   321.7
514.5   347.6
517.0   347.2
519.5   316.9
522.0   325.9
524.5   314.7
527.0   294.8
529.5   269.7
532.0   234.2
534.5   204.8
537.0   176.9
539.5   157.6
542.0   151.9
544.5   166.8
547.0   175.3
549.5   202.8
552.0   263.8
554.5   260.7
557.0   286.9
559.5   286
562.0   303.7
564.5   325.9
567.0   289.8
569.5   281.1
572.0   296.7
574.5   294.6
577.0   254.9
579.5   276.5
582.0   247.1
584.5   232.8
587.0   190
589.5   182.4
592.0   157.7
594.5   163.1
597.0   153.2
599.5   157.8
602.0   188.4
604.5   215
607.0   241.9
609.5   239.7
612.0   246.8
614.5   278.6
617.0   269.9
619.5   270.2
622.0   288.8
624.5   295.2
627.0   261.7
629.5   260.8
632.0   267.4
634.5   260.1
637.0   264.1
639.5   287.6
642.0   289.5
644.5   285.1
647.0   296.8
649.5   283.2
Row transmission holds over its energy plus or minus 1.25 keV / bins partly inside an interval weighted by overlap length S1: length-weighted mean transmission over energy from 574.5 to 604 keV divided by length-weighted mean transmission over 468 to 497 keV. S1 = 0.6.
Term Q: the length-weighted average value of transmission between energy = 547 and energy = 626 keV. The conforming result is 245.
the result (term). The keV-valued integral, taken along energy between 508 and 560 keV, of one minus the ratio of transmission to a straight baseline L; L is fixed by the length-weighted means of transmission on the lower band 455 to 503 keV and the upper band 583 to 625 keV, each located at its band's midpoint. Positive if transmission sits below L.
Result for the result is 5.2 keV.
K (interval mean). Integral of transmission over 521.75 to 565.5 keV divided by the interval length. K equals 242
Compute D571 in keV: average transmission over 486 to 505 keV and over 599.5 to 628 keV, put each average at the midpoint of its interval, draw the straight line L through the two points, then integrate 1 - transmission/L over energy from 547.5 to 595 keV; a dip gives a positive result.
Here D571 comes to 3.8 keV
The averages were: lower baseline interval 318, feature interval 253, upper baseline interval 250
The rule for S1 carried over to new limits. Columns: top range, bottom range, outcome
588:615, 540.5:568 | 0.81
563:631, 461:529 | 0.76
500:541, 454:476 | 0.82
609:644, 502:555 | 1.08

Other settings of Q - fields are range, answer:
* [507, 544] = 263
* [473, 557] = 282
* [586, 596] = 172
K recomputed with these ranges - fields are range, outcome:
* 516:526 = 325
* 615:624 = 278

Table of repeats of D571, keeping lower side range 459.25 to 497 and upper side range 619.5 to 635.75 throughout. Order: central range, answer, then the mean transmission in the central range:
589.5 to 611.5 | 7.2 keV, 191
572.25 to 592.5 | 3.9 keV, 235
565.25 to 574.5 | 0.2 keV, 292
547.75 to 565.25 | 1.8 keV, 271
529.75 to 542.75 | 5.0 keV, 193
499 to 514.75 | 2.2 keV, 279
